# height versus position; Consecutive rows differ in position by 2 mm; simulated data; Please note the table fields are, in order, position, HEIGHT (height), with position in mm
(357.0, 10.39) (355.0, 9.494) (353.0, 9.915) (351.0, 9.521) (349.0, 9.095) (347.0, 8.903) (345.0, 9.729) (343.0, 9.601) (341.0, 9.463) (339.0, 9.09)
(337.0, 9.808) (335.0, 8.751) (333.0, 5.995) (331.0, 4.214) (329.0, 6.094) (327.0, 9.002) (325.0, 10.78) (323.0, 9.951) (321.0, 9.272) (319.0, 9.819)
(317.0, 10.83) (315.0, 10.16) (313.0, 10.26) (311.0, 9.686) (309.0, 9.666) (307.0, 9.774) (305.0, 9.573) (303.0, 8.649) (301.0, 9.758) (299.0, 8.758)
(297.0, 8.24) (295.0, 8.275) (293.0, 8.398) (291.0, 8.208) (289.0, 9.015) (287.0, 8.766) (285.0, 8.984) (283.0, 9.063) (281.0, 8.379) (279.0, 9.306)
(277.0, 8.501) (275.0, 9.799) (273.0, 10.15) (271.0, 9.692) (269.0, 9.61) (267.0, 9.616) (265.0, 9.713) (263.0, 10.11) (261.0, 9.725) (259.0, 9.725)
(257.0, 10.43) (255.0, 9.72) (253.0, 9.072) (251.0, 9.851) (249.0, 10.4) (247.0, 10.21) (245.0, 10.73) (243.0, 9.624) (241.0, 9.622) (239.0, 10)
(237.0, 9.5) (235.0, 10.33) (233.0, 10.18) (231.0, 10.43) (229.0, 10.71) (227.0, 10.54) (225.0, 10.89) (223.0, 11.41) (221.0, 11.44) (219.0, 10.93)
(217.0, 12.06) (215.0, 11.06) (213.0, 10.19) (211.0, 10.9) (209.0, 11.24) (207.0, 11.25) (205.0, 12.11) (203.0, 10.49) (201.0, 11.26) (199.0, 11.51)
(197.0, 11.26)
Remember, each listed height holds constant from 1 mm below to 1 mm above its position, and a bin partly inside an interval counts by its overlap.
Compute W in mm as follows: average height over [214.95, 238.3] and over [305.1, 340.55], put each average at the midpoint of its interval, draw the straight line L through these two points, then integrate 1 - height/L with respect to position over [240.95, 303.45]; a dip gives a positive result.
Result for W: 3.6 mm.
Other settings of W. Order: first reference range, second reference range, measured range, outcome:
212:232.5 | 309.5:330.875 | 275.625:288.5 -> 1.44 mm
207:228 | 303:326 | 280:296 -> 2.50 mm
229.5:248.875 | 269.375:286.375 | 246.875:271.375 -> -0.44 mm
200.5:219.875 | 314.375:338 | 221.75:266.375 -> 1.28 mm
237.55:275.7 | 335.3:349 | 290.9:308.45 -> 1.32 mm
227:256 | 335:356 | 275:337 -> 4.89 mm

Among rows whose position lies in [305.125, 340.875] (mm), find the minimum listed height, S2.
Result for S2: 4.214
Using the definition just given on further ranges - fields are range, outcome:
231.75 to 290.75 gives 8.379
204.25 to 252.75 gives 9.5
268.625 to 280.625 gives 8.501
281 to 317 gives 8.208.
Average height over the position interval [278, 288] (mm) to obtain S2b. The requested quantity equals 8.9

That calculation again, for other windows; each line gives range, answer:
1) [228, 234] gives 10.4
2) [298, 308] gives 9.3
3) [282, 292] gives 8.81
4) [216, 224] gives 11.5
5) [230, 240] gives 10.1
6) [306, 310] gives 9.72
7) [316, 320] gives 10.3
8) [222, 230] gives 10.9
